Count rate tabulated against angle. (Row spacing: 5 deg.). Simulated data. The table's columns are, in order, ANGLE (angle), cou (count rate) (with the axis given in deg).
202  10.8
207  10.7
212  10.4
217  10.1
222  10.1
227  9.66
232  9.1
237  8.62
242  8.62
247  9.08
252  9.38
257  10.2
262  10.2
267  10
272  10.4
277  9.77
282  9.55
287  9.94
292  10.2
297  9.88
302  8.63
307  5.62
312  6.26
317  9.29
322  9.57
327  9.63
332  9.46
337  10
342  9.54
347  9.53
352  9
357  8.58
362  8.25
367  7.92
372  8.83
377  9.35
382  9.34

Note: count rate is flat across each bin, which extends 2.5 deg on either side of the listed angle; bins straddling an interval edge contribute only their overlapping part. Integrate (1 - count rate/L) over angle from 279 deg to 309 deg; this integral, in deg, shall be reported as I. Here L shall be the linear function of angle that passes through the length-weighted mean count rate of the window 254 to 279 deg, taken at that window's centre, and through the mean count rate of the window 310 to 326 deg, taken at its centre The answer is 0.85 deg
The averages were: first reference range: 10.1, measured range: 9.04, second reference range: 8.56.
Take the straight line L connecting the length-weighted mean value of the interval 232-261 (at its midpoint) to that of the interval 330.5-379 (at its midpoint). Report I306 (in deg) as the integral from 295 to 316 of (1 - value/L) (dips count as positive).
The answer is 3.36 deg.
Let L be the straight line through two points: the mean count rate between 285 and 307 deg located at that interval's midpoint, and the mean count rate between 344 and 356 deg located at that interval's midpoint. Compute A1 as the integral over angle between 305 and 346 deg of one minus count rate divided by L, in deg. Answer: 2.0 deg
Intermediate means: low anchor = 9.2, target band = 8.74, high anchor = 9.19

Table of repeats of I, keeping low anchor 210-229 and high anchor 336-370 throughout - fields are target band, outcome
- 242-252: 0.80 deg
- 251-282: -1.03 deg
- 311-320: 1.09 deg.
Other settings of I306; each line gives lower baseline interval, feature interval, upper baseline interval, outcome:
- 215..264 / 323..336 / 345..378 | -1.0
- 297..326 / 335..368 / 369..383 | -1.1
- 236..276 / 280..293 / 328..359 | -0.5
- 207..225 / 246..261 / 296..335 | -0.1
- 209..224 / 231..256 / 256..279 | 2.8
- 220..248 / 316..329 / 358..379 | -1.1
